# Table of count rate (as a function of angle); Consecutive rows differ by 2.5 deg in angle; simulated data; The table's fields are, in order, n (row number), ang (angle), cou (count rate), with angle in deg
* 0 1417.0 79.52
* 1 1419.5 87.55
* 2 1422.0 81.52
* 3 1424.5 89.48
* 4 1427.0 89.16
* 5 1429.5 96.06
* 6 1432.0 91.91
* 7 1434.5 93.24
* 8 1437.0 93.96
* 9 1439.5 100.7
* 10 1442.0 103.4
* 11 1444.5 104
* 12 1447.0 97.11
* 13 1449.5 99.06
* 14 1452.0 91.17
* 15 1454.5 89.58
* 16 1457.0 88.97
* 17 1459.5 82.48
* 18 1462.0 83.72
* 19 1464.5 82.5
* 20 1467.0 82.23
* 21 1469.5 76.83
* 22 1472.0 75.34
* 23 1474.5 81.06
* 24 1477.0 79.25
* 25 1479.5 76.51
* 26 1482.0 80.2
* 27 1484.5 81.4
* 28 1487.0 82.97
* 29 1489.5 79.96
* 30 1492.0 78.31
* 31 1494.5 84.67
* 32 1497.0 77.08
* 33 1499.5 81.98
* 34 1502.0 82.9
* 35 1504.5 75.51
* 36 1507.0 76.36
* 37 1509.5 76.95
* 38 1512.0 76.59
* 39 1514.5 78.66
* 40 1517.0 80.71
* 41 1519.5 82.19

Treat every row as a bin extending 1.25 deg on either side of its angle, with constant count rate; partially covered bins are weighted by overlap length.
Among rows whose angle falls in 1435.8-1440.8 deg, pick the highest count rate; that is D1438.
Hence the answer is 100.7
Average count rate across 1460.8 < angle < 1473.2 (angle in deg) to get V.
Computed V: 80.1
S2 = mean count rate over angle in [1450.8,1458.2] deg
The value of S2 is 89.9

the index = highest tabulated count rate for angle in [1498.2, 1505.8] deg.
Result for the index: 82.9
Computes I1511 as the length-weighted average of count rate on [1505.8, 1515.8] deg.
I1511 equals 77.2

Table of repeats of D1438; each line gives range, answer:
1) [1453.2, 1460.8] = 89.58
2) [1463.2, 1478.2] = 82.5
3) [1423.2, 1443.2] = 103.4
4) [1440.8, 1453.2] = 104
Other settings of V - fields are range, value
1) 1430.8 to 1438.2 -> 93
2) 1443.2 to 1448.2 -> 101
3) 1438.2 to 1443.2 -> 102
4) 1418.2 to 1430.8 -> 88.7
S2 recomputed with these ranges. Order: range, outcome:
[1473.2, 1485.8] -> 79.7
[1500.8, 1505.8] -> 79.1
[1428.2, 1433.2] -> 94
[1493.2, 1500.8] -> 81.2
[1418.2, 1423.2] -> 84.5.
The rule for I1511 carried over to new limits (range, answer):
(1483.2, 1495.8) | 81.4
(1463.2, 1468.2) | 82.4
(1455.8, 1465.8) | 84.4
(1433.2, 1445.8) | 99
